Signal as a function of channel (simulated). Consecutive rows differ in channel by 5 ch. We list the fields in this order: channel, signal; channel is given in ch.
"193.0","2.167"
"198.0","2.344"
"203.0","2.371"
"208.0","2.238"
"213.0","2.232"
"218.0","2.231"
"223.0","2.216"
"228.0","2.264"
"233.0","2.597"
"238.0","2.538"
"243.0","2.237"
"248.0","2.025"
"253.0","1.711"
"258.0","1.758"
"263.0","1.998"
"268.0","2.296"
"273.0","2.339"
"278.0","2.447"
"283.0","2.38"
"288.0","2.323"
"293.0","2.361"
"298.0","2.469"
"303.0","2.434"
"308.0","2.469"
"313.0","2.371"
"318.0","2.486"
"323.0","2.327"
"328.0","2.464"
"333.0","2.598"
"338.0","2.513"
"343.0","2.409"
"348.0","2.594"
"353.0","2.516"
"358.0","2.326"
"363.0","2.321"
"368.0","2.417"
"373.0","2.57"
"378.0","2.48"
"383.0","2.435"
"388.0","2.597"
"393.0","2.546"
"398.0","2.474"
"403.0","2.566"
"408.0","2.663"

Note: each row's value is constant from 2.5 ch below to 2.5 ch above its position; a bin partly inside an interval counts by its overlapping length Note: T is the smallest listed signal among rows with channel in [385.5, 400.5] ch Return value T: 2.474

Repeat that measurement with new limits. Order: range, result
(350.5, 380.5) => 2.321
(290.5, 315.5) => 2.361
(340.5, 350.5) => 2.409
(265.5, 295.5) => 2.296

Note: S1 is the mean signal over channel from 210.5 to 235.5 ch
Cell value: 2.31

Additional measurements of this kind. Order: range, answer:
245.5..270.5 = 1.96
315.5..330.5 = 2.43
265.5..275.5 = 2.32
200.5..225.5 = 2.26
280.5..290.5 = 2.35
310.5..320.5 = 2.43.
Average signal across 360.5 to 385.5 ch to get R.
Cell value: 2.44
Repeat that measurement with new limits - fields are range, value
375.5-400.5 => 2.51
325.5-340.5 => 2.52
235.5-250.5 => 2.27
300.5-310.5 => 2.45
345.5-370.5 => 2.43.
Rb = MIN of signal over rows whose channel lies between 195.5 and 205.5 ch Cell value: 2.344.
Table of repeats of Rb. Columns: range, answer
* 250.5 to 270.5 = 1.711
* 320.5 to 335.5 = 2.327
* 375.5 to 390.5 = 2.435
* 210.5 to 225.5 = 2.216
